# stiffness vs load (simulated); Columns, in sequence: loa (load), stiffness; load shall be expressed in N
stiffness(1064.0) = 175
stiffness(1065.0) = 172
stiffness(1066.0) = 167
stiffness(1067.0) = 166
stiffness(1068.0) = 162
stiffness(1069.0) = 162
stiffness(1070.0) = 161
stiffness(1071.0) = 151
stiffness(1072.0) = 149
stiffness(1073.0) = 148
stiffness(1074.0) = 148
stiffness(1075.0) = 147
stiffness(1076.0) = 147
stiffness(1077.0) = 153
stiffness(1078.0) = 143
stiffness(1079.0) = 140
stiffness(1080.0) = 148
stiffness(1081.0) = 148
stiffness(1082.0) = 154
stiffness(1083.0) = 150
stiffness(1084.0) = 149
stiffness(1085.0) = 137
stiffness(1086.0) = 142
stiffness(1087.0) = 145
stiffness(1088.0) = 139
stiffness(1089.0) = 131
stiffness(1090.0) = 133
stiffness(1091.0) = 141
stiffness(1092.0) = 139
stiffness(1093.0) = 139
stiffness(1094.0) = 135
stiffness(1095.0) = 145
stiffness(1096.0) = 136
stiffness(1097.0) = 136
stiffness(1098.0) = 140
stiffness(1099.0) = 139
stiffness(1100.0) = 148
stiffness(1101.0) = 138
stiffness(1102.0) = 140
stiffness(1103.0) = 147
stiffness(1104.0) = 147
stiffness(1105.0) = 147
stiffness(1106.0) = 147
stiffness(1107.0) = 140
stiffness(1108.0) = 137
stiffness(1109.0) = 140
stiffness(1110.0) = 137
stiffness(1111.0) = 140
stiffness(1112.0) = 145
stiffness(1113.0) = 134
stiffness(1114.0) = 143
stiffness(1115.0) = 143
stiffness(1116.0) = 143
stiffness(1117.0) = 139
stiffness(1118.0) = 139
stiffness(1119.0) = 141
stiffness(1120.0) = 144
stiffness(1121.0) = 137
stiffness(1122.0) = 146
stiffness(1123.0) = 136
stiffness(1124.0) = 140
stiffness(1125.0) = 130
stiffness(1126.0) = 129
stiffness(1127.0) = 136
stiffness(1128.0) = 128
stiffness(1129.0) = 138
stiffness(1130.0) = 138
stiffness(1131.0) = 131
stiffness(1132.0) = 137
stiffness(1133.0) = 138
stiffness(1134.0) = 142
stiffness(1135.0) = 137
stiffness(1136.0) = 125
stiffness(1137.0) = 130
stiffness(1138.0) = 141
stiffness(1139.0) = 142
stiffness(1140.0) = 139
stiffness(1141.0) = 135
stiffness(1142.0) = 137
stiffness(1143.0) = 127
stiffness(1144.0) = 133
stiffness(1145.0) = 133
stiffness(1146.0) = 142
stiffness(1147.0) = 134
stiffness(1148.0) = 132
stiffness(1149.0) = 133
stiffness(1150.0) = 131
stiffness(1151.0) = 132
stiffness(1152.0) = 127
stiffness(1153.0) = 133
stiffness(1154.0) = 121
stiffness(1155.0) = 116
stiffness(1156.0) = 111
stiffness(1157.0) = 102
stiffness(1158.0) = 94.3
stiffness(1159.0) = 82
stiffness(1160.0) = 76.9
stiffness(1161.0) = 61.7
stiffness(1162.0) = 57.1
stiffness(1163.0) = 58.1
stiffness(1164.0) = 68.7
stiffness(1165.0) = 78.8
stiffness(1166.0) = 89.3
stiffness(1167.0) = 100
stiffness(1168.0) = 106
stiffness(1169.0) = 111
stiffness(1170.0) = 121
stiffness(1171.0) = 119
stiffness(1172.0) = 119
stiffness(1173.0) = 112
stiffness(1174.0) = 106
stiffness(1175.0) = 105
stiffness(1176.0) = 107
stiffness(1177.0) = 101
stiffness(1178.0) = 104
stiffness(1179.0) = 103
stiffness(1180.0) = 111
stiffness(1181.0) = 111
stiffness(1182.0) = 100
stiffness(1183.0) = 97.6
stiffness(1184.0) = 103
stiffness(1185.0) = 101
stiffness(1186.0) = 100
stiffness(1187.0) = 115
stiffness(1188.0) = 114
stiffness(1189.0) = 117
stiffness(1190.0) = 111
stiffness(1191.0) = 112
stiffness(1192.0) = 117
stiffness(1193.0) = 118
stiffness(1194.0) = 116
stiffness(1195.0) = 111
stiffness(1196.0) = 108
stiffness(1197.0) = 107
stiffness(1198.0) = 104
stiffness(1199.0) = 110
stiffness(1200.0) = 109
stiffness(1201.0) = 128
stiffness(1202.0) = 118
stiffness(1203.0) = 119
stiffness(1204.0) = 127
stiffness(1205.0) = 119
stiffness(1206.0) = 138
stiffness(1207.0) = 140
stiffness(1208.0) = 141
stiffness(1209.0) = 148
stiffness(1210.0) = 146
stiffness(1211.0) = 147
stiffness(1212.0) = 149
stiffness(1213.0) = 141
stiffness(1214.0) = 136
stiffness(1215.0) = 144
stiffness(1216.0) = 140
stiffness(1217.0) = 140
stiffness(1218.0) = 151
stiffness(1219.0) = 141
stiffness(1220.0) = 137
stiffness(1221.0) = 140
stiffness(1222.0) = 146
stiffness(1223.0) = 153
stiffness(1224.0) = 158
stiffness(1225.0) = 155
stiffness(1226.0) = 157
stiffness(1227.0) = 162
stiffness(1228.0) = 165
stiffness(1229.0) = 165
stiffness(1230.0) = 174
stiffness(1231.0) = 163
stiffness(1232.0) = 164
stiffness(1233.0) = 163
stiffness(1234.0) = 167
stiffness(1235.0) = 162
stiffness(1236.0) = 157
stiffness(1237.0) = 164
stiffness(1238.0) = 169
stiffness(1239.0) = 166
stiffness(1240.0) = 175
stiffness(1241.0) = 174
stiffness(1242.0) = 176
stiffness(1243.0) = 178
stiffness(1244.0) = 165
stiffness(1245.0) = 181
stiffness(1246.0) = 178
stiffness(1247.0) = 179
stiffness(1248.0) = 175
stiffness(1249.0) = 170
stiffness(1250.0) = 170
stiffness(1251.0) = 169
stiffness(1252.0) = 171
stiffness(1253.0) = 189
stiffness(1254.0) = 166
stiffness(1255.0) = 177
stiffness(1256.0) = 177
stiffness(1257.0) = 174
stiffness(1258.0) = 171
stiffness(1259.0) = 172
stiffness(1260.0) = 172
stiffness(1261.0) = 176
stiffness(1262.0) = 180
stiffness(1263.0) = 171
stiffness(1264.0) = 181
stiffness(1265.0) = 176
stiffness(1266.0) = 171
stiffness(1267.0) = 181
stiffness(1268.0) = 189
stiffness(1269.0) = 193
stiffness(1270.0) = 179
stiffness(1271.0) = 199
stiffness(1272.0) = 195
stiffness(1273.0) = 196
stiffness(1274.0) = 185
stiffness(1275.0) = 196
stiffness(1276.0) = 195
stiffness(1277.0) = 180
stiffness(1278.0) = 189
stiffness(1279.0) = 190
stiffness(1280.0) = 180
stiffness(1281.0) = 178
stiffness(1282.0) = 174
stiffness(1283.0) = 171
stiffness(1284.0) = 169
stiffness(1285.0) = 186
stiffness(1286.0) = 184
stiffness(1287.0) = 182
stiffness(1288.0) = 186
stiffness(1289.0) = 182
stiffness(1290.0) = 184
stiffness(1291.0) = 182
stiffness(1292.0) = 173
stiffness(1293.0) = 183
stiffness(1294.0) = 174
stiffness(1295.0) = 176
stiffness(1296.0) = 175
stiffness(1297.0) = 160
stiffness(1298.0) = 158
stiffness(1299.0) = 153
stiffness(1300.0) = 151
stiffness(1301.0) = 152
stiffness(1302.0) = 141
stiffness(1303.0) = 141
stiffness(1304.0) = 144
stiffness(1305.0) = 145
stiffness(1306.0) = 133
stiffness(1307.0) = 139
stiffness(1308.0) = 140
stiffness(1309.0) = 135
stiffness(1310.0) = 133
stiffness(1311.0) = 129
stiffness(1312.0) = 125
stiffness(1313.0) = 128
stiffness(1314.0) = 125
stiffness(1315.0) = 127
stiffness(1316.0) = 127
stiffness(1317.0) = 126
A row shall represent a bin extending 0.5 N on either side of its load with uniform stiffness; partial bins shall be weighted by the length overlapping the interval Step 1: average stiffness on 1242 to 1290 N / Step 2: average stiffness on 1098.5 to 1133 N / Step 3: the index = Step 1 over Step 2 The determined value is 1.3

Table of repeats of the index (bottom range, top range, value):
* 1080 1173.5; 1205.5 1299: 1.31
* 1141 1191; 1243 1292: 1.66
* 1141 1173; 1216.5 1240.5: 1.44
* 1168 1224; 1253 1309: 1.42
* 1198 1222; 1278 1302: 1.29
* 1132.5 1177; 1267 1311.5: 1.49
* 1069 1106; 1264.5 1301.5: 1.24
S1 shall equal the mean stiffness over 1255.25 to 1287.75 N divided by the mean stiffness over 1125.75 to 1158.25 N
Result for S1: 1.39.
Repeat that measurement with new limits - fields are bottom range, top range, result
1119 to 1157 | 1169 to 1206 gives 0.84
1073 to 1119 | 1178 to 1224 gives 0.87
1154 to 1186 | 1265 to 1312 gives 1.73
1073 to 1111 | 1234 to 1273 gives 1.23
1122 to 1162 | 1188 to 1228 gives 1.05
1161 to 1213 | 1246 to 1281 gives 1.62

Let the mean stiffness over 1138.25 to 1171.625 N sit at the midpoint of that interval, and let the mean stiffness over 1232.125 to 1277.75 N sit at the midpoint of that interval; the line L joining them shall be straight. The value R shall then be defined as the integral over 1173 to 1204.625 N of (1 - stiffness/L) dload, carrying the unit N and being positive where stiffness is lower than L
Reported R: 5.60 N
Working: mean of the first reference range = 112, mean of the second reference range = 177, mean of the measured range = 110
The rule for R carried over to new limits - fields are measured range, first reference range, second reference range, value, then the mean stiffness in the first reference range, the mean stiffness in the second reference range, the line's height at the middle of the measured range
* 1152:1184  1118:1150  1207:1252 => 9.80 N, 136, 159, 144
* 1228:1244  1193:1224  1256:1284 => -1.39 N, 132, 182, 154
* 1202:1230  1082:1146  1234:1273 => 3.58 N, 139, 176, 166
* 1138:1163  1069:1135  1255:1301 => 5.65 N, 142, 179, 152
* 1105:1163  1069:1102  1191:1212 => 2.88 N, 144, 124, 136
